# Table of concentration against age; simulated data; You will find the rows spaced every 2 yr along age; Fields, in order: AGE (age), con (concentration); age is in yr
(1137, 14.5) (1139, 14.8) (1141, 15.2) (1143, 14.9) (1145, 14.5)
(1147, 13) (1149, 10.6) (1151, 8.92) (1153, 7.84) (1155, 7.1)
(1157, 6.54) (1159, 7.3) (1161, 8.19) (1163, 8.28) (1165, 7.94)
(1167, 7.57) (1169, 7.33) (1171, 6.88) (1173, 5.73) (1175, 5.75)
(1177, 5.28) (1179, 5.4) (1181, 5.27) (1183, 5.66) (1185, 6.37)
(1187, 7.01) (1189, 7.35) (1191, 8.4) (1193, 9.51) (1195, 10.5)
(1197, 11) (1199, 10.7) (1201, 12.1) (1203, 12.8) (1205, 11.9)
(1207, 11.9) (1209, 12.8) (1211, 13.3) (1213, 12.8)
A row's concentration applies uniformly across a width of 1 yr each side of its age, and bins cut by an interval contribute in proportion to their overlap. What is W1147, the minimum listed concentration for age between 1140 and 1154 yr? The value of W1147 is 7.84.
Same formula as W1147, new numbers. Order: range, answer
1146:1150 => 10.6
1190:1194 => 8.4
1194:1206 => 10.5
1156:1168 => 6.54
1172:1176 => 5.73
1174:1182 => 5.27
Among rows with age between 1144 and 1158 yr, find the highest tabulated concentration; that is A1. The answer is 14.5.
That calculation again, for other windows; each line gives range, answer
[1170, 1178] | 6.88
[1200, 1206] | 12.8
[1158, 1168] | 8.28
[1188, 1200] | 11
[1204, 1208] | 11.9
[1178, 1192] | 8.4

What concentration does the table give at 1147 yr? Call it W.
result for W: 13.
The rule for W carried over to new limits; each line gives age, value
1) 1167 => 7.57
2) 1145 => 14.5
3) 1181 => 5.27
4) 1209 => 12.8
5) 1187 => 7.01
